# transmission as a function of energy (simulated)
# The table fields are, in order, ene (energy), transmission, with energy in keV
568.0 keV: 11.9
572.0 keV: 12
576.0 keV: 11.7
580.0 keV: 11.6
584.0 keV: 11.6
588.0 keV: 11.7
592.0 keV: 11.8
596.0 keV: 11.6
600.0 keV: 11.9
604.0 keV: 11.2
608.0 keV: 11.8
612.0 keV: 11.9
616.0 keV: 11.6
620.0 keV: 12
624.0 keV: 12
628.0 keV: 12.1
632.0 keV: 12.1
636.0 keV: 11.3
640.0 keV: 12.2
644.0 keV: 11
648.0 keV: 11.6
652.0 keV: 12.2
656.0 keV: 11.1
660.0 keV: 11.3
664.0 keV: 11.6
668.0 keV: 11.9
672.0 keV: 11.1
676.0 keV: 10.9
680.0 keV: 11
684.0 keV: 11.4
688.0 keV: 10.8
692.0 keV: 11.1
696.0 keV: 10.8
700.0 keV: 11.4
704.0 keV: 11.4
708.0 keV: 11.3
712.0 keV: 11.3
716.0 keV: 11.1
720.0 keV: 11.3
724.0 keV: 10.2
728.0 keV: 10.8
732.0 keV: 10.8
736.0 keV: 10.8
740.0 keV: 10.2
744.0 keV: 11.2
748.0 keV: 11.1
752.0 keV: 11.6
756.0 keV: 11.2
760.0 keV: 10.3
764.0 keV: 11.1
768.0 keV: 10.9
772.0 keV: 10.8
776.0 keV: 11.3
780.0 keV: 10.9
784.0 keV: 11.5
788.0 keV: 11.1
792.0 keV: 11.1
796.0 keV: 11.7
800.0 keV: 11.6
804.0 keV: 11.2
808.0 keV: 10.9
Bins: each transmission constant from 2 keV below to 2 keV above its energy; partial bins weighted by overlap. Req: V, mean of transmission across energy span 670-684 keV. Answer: 11.1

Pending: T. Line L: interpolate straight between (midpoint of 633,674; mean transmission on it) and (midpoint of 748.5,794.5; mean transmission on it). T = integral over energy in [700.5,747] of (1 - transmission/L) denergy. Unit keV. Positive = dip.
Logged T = 1.3 keV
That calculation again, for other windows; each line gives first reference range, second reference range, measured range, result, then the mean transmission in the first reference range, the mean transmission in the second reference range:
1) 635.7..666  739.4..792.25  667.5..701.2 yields 0.8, 11.6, 11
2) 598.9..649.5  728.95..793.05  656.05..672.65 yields 0.1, 11.7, 11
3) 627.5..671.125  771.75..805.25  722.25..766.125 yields 2.1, 11.6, 11.3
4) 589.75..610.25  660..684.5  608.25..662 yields -1.1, 11.7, 11.3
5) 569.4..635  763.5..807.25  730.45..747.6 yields 0.8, 11.8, 11.2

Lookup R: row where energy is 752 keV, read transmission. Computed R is 11.6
